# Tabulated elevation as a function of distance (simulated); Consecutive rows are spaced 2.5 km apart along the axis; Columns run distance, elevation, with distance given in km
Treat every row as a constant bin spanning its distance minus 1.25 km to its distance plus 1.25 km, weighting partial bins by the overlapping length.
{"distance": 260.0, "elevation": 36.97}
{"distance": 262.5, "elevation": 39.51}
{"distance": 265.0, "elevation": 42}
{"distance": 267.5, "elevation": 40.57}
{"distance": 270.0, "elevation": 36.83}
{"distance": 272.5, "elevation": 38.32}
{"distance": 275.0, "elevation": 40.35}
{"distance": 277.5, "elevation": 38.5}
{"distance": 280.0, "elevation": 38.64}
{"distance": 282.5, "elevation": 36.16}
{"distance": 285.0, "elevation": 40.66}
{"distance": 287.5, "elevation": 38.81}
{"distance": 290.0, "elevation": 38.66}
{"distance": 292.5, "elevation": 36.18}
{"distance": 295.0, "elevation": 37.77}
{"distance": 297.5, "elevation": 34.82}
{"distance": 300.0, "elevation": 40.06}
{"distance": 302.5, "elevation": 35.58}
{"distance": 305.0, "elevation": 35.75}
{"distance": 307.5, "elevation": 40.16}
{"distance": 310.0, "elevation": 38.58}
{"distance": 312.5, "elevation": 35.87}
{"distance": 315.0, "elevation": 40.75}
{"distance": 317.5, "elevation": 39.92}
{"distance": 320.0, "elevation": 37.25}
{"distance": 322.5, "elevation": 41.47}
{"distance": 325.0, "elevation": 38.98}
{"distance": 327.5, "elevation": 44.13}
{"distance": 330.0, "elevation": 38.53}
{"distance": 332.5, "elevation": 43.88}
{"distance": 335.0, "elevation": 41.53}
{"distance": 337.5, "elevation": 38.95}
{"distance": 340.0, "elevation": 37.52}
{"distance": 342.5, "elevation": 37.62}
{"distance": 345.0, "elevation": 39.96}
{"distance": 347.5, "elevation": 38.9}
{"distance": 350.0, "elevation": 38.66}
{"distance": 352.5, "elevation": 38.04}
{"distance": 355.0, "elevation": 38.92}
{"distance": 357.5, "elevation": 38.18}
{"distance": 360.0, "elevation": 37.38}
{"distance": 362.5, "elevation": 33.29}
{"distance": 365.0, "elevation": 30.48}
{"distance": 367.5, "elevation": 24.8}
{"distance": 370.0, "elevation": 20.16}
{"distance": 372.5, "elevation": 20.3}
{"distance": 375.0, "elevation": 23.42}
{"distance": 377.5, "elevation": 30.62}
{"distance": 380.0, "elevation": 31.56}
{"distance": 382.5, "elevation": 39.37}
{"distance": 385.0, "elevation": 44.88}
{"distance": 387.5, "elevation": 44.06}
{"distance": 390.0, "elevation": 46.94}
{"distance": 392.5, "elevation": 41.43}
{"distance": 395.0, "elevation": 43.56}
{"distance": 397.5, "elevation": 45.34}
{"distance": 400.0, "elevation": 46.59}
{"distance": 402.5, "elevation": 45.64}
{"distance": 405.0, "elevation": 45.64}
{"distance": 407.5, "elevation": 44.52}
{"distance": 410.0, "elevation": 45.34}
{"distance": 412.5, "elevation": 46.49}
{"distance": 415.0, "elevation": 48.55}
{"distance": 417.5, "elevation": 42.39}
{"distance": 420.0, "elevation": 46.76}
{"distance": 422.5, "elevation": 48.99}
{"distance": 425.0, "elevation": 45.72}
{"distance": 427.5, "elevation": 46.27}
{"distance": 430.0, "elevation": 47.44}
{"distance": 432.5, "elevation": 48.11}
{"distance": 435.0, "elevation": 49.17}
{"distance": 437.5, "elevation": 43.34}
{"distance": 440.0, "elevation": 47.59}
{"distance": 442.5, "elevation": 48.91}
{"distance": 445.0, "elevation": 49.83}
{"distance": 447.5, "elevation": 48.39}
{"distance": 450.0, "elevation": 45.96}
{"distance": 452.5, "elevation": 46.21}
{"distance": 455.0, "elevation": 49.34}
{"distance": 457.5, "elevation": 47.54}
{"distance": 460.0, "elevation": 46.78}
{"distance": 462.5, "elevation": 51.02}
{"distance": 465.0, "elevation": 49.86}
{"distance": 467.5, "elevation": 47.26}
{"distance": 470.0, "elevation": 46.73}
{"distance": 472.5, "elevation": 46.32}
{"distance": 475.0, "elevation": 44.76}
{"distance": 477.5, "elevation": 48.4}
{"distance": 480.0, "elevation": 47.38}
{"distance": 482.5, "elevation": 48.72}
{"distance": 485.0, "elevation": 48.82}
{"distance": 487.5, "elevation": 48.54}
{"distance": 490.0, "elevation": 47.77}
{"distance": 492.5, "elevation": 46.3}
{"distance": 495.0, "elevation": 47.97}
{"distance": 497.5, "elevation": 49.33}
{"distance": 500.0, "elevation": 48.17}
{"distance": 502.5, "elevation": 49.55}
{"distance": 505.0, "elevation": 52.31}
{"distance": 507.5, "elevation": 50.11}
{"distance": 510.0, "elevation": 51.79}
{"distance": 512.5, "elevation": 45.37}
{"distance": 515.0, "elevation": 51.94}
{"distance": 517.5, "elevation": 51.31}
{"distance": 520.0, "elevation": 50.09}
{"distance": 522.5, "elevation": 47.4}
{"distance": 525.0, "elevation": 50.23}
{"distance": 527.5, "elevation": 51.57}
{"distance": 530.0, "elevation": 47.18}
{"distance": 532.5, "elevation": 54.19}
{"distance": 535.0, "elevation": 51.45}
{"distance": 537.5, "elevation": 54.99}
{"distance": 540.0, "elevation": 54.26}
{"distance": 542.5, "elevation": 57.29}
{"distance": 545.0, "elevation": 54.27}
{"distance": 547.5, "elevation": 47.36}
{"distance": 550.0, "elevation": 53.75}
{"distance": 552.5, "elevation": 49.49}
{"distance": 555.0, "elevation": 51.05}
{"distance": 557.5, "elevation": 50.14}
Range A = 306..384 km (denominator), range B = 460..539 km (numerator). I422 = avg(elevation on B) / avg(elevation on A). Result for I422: 1.36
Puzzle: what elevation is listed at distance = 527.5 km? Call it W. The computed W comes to 51.57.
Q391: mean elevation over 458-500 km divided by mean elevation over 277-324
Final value 1.3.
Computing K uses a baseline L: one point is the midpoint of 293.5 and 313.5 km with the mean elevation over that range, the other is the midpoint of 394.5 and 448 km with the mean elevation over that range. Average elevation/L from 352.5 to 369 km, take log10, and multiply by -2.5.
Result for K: 0.225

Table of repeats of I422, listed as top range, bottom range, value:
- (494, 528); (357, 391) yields 1.51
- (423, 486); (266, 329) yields 1.23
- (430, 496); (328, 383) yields 1.38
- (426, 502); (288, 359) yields 1.23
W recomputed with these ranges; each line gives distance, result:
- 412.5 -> 46.49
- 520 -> 50.09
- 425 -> 45.72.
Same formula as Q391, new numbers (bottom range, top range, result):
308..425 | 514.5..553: 1.31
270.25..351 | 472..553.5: 1.29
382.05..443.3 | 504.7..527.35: 1.09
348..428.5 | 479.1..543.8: 1.27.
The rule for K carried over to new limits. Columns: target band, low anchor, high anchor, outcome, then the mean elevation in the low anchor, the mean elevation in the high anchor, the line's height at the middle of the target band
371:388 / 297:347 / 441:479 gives 0.29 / 39.1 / 47.8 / 42.7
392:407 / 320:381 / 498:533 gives -0.13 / 35.4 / 50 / 39.7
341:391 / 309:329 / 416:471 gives 0.22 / 39.6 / 47.4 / 42.6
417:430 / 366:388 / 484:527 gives -0.24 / 30.6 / 49.3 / 37.3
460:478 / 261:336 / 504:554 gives 0.01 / 39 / 51.3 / 48.1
